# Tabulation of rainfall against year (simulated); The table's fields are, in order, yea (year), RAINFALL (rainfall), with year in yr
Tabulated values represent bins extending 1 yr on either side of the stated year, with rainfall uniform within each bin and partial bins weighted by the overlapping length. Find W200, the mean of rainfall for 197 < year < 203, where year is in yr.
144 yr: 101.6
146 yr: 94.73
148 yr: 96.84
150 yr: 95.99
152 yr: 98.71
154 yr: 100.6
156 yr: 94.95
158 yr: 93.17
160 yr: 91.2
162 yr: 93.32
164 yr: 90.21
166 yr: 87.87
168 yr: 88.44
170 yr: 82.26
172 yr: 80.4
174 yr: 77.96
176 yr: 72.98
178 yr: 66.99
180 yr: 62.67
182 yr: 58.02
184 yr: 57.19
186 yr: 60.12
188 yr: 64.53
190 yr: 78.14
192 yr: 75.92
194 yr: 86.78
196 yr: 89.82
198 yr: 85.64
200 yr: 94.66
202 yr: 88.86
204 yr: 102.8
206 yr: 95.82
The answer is 89.7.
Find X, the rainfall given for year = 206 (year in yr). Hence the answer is 95.82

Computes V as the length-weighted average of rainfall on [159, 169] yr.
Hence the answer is 90.2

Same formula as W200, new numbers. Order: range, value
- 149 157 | 97.6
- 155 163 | 93.2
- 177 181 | 64.8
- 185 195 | 73.1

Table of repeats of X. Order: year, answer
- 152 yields 98.71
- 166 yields 87.87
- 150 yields 95.99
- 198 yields 85.64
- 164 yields 90.21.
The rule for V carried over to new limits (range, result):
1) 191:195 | 81.3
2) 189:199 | 83.3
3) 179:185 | 59.3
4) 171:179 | 74.6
